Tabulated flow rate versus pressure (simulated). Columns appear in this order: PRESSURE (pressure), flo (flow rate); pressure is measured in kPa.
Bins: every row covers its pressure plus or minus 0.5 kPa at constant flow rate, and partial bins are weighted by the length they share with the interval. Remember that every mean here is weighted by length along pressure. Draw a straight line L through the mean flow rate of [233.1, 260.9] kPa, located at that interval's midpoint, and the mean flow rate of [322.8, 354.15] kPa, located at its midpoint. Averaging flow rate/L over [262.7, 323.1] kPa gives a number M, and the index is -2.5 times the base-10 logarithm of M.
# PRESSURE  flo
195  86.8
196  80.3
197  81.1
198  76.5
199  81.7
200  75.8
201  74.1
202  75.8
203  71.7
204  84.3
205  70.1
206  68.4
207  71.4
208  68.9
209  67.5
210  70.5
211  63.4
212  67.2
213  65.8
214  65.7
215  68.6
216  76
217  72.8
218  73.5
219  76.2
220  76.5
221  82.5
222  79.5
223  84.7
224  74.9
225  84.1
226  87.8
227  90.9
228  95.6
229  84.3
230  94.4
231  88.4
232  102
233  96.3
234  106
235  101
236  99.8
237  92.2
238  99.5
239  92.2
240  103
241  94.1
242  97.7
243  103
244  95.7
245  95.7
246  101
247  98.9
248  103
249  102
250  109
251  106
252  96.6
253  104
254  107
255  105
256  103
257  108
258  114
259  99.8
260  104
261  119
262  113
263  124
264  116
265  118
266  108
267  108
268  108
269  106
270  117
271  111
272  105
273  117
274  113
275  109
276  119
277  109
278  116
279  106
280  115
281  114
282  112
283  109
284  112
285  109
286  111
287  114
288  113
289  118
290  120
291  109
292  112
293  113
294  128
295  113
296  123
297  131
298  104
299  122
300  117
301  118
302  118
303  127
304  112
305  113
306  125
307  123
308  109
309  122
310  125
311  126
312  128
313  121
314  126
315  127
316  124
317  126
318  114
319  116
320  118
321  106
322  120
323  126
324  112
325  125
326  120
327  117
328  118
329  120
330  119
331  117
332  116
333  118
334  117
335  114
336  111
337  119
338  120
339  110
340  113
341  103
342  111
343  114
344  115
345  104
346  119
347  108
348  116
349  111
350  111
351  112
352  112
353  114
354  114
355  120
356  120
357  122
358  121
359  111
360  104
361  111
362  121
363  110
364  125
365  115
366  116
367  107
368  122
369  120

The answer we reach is -0.08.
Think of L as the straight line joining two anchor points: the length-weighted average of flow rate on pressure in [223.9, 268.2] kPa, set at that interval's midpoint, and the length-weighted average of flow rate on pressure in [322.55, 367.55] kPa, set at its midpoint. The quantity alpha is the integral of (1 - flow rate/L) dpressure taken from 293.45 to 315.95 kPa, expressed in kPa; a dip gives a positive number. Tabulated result -2.3 kPa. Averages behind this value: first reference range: 101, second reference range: 115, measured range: 121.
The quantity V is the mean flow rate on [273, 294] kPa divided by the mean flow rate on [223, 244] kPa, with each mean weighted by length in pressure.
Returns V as 1.20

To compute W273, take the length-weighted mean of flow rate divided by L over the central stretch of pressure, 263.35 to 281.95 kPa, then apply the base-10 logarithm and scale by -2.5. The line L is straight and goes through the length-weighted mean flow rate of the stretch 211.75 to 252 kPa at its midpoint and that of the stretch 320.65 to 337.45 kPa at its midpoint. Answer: -0.11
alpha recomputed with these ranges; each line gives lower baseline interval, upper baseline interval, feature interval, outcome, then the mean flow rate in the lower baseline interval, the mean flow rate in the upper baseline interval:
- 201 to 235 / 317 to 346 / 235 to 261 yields -3.75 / 79.2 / 116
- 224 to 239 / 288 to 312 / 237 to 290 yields -1.26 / 93.7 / 119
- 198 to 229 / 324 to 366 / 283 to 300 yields -2.84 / 75.7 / 115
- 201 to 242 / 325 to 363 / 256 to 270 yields -2.68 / 82.3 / 115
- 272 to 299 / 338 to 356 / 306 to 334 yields -1.66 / 114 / 113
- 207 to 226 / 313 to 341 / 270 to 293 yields -2.99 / 73.6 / 118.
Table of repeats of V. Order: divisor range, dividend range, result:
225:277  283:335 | 1.14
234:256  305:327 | 1.20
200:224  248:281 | 1.51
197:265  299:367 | 1.30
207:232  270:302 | 1.47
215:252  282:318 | 1.29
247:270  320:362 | 1.06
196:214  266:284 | 1.53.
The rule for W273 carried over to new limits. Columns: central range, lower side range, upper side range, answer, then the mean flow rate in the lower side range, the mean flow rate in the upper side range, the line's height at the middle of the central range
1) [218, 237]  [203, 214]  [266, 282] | -0.09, 69.7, 111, 81.8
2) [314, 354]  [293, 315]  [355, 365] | 0.02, 120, 116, 118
